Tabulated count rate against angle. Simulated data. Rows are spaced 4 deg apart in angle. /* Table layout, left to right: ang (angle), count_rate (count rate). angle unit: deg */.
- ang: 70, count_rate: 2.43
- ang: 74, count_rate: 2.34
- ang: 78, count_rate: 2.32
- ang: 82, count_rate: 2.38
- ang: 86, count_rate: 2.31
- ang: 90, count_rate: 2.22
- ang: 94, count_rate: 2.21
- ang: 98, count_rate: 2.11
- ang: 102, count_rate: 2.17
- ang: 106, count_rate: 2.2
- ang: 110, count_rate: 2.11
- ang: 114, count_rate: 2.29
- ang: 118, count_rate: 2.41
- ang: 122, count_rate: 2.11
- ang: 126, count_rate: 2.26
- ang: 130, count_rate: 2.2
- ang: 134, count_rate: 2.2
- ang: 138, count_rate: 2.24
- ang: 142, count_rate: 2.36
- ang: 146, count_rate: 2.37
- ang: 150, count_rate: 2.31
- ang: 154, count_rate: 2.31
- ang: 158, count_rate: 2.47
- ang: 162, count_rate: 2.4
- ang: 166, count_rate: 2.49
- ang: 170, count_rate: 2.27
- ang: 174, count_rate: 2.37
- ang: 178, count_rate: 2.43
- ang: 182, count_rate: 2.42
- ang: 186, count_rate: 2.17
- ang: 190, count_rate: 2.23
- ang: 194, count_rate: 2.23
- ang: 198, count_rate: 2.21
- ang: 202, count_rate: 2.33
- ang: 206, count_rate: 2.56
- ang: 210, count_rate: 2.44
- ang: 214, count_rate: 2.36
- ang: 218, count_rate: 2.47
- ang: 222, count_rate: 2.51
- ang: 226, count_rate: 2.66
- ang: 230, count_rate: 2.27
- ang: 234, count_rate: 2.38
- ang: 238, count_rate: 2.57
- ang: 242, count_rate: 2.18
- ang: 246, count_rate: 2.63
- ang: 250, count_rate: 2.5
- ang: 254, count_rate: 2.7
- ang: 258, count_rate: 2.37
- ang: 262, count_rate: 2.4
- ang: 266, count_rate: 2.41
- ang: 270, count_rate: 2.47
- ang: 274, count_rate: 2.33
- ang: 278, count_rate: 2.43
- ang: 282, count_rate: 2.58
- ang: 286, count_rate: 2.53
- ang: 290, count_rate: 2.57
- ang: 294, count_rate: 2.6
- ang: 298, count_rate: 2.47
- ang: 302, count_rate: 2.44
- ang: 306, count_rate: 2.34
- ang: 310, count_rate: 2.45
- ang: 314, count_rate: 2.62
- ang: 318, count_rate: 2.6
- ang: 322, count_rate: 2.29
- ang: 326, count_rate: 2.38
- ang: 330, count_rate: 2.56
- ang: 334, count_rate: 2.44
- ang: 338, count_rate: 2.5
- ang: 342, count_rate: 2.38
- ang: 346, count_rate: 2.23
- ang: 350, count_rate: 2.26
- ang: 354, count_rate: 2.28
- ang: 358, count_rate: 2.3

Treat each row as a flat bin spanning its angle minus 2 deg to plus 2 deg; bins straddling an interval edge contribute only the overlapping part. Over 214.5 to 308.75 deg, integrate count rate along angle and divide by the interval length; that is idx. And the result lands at 2.47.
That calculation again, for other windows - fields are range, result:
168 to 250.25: 2.39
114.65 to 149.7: 2.27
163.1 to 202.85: 2.32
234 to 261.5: 2.48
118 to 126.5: 2.22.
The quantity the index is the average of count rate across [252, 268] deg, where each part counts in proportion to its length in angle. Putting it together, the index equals 2.47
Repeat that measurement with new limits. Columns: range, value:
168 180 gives 2.36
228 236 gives 2.33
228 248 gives 2.41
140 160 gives 2.36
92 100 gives 2.16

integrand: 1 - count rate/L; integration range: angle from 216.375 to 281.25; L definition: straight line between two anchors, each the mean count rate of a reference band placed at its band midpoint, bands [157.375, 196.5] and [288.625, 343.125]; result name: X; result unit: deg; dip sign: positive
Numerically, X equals -1.3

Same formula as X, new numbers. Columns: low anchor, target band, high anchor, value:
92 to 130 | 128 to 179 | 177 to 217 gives -1.47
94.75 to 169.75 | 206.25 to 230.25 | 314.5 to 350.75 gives -1.39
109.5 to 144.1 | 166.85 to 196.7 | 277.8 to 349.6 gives 0.04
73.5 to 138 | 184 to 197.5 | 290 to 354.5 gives 0.61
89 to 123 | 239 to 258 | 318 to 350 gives -1.34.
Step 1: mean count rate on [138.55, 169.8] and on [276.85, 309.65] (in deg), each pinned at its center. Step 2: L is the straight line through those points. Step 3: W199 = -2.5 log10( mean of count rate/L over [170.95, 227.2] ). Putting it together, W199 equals 0.02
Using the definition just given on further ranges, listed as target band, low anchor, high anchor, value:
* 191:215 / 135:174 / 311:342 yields 0.018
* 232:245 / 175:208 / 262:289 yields 0.001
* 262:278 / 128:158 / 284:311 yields 0.021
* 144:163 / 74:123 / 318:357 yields -0.045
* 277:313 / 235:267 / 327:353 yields -0.029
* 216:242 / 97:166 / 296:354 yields -0.048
